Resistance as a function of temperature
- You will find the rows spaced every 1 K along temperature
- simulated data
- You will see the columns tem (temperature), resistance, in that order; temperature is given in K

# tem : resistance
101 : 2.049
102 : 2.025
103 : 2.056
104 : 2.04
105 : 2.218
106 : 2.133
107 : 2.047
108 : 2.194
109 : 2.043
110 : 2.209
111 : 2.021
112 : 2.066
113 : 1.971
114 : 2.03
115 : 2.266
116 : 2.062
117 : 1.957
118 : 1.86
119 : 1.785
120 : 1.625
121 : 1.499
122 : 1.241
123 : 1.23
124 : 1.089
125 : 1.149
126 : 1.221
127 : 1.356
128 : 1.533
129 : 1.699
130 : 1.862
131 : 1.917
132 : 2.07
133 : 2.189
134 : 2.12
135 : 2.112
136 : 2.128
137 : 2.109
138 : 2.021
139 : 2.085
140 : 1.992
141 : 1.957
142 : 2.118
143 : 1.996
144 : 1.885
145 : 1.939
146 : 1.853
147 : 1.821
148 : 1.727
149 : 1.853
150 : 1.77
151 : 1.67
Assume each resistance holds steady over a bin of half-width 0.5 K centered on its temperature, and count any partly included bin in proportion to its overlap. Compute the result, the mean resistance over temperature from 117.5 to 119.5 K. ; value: 1.82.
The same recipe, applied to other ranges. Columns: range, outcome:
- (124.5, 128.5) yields 1.31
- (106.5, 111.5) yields 2.1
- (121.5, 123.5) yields 1.24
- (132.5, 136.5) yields 2.14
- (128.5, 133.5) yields 1.95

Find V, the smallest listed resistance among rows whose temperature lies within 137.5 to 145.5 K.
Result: 1.885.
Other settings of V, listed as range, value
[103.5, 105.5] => 2.04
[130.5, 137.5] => 1.917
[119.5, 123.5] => 1.23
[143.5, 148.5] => 1.727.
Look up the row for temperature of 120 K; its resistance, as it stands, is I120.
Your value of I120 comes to 1.625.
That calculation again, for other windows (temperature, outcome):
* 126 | 1.221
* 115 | 2.266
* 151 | 1.67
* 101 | 2.049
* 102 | 2.025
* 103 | 2.056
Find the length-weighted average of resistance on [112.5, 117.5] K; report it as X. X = 2.06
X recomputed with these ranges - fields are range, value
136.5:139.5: 2.07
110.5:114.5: 2.02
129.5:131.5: 1.89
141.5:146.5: 1.96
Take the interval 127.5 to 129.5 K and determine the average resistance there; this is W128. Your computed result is 1.62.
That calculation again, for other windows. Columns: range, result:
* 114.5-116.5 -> 2.16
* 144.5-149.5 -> 1.84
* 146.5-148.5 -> 1.77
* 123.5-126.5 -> 1.15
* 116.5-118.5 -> 1.91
